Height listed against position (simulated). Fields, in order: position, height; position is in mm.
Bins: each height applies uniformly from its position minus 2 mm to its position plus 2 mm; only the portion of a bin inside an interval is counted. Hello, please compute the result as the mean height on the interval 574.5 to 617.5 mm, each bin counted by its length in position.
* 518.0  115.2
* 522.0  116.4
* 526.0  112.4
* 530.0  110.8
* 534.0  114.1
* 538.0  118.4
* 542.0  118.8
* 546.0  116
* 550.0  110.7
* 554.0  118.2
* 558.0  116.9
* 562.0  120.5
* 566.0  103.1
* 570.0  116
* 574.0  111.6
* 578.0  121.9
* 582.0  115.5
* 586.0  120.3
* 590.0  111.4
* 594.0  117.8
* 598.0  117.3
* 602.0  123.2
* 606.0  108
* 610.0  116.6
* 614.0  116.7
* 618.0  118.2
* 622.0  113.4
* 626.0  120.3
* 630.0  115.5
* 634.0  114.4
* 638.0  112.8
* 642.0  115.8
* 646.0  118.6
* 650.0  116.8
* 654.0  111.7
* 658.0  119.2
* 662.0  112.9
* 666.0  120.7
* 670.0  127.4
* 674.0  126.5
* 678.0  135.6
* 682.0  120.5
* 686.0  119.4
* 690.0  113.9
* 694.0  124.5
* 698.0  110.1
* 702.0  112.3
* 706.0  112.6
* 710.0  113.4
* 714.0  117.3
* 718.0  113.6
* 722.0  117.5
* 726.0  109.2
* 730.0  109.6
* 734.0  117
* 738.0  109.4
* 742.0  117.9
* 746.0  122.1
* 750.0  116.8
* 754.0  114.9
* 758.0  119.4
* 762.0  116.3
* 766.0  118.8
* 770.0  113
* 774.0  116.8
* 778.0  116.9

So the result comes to 117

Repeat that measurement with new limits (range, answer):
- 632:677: 118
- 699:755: 114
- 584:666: 116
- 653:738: 117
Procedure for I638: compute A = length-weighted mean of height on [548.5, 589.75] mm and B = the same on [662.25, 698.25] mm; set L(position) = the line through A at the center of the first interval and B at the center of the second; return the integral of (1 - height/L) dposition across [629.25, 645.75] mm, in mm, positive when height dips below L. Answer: 0.6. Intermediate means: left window 115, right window 122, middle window 115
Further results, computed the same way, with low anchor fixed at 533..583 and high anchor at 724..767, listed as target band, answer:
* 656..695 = -2.2 mm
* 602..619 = 0.0 mm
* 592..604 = -0.4 mm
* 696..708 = 0.4 mm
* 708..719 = 0.1 mm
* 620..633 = -0.1 mm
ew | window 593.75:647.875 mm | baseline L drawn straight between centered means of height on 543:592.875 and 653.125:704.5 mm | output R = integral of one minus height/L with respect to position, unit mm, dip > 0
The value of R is 0.5 mm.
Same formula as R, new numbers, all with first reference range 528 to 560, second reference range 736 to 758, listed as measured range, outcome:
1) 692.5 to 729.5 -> 0.7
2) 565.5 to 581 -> 0.2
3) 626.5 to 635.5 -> 0.0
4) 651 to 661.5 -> 0.1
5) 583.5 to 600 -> -0.1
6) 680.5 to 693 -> -0.2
